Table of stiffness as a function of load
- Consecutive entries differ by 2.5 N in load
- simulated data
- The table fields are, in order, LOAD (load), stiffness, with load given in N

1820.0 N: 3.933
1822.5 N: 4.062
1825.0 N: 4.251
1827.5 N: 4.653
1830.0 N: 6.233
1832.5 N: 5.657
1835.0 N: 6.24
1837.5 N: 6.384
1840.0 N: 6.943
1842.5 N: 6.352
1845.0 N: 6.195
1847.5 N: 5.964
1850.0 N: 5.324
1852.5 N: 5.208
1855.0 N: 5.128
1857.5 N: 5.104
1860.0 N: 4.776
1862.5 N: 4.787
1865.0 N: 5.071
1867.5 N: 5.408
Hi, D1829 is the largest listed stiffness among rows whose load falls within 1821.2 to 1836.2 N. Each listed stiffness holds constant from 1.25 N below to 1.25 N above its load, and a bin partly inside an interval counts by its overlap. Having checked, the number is 6.24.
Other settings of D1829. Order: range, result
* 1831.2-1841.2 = 6.943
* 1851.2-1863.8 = 5.208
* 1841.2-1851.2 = 6.352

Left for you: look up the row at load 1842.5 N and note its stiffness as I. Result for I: 6.352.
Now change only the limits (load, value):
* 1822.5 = 4.062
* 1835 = 6.24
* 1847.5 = 5.964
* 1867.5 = 5.408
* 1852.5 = 5.208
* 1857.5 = 5.104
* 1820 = 3.933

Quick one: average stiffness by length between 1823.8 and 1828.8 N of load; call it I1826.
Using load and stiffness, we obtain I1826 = 4.47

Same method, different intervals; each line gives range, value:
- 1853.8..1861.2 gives 5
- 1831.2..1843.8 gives 6.31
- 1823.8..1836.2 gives 5.41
